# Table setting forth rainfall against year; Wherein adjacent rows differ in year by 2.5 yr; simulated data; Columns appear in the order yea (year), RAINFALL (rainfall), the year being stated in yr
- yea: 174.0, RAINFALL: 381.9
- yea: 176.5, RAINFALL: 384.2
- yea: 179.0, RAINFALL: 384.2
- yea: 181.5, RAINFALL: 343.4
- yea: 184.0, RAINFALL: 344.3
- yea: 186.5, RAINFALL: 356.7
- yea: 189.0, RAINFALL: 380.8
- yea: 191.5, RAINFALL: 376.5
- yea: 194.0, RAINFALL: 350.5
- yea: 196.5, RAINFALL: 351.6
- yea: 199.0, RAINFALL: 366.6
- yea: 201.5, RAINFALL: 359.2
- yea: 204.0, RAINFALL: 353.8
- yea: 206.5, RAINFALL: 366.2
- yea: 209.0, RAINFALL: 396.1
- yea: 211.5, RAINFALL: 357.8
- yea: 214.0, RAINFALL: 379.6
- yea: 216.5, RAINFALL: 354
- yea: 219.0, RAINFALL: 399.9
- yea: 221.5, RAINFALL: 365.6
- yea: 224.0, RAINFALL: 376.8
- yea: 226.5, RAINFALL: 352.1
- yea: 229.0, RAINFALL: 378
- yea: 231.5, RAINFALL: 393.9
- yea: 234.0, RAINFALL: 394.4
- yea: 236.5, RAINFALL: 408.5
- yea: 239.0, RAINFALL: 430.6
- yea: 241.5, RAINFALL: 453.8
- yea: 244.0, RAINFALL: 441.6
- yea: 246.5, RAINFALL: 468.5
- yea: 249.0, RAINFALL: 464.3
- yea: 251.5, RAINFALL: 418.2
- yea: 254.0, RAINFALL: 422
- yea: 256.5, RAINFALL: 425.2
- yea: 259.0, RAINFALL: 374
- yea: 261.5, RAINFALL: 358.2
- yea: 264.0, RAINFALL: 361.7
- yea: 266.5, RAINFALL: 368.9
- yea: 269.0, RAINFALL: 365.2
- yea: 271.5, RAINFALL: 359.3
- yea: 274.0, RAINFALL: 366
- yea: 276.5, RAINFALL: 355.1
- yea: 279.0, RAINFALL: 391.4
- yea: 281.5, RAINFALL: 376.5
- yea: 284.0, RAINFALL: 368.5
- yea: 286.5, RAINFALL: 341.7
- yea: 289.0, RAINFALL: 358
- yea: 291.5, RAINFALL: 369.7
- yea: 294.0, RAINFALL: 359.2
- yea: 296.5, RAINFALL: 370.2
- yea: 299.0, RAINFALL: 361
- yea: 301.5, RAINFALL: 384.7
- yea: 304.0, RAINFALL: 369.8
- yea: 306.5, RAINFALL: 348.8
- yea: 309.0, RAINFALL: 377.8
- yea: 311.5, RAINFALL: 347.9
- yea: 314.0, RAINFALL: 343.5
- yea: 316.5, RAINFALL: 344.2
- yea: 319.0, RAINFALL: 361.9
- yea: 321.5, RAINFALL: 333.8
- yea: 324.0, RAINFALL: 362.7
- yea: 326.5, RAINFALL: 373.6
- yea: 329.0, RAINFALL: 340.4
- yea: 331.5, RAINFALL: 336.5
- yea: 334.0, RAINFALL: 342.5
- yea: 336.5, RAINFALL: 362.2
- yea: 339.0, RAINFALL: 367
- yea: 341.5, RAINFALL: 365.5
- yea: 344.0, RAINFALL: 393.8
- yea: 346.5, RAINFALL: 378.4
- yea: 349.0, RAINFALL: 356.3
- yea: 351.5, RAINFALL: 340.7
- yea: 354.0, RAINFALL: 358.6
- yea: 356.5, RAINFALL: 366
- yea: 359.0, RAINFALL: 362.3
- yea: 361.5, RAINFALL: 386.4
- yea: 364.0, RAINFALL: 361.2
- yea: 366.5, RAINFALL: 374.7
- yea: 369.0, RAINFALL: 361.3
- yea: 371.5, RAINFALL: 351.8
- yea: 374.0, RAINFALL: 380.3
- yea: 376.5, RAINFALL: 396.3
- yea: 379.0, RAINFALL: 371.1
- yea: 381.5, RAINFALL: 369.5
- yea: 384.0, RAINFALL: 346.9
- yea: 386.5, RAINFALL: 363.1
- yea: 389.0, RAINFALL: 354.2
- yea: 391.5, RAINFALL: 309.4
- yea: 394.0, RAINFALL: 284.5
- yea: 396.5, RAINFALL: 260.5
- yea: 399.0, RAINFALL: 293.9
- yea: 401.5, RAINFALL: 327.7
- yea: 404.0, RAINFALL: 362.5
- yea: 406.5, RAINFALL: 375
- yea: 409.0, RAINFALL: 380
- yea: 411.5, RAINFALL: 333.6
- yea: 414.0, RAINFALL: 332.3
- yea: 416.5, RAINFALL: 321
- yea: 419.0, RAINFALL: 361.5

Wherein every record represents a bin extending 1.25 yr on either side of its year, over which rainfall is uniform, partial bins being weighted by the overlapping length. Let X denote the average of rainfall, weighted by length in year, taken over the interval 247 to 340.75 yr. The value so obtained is 369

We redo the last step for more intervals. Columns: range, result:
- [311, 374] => 359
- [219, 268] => 403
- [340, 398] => 356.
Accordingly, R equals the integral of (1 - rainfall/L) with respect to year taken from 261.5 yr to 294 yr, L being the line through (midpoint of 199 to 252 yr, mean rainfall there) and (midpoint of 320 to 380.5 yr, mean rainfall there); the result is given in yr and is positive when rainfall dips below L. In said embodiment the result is 1.5 yr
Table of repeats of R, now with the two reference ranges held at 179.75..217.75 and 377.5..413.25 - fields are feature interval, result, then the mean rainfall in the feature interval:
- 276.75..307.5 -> -1.33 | 366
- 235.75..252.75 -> -4.03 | 442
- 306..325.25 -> -0.25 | 353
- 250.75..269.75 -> -1.67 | 386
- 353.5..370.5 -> -1.24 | 367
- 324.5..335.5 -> -0.10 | 350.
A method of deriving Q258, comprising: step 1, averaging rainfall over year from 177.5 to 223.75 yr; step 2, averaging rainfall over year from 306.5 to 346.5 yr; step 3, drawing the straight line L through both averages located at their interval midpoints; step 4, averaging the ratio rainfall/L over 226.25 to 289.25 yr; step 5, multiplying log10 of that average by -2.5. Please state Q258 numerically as -0.09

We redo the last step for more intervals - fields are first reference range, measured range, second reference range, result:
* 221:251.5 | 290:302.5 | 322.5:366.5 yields 0.05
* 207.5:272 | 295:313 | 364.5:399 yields 0.02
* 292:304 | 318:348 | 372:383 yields 0.04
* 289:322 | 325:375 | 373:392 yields 0.00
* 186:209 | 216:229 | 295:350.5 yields -0.02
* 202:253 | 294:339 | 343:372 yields 0.06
